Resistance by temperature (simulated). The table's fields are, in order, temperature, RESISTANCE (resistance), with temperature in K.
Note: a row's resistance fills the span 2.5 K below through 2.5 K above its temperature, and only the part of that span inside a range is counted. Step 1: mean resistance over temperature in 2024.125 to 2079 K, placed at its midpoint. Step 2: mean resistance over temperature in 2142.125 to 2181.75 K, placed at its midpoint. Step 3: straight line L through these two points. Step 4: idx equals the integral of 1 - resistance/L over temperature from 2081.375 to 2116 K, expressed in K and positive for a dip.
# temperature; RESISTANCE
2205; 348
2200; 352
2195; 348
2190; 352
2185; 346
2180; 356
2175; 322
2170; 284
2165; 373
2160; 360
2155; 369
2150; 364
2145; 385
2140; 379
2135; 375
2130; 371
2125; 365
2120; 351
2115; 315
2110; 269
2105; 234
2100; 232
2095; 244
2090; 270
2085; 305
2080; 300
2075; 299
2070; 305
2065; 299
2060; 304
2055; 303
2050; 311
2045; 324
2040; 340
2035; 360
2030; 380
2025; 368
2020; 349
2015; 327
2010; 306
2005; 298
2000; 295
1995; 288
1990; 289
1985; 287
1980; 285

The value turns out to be 7.2 K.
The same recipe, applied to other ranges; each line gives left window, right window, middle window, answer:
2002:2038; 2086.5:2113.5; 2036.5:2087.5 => -2.6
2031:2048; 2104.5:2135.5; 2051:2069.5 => 2.0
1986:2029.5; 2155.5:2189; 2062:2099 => 4.7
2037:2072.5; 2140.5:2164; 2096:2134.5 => 4.8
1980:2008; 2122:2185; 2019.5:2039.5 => -3.8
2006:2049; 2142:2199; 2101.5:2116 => 3.4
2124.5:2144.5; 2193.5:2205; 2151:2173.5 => 1.1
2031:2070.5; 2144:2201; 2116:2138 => -1.5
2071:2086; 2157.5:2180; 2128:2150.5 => -3.5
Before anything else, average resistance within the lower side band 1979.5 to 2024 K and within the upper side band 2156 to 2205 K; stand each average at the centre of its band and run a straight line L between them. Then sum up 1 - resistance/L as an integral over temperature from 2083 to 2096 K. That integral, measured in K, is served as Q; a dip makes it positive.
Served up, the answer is 1.99 K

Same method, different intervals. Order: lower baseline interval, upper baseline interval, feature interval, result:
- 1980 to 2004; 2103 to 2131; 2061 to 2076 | 0.2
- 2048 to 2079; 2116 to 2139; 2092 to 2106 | 4.1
